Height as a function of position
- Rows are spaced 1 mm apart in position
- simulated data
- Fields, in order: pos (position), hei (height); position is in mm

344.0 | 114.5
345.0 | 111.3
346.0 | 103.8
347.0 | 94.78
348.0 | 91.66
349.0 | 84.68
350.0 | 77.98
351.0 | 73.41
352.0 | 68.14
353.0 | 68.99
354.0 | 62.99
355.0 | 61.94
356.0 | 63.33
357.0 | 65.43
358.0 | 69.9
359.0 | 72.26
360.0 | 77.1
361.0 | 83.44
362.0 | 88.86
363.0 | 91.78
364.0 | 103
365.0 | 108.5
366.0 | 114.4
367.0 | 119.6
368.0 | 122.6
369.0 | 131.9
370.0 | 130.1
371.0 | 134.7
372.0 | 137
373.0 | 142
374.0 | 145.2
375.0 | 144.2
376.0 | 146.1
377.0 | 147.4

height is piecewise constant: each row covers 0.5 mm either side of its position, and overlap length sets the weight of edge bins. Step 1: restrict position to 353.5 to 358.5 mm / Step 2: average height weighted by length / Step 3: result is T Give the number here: 64.7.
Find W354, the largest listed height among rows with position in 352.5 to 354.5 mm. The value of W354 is 68.99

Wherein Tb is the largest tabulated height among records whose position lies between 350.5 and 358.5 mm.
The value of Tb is 73.41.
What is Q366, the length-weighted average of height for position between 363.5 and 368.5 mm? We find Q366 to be 114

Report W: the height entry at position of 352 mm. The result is 68.14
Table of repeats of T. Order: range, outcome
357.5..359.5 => 71.1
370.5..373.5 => 138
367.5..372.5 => 131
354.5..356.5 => 62.6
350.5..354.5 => 68.4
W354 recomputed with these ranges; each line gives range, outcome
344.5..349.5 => 111.3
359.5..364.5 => 103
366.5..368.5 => 122.6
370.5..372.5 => 137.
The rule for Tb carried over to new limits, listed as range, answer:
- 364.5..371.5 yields 134.7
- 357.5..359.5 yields 72.26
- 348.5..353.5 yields 84.68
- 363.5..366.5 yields 114.4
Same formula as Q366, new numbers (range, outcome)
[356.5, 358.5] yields 67.7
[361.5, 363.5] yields 90.3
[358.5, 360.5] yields 74.7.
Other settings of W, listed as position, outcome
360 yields 77.1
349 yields 84.68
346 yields 103.8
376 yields 146.1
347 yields 94.78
